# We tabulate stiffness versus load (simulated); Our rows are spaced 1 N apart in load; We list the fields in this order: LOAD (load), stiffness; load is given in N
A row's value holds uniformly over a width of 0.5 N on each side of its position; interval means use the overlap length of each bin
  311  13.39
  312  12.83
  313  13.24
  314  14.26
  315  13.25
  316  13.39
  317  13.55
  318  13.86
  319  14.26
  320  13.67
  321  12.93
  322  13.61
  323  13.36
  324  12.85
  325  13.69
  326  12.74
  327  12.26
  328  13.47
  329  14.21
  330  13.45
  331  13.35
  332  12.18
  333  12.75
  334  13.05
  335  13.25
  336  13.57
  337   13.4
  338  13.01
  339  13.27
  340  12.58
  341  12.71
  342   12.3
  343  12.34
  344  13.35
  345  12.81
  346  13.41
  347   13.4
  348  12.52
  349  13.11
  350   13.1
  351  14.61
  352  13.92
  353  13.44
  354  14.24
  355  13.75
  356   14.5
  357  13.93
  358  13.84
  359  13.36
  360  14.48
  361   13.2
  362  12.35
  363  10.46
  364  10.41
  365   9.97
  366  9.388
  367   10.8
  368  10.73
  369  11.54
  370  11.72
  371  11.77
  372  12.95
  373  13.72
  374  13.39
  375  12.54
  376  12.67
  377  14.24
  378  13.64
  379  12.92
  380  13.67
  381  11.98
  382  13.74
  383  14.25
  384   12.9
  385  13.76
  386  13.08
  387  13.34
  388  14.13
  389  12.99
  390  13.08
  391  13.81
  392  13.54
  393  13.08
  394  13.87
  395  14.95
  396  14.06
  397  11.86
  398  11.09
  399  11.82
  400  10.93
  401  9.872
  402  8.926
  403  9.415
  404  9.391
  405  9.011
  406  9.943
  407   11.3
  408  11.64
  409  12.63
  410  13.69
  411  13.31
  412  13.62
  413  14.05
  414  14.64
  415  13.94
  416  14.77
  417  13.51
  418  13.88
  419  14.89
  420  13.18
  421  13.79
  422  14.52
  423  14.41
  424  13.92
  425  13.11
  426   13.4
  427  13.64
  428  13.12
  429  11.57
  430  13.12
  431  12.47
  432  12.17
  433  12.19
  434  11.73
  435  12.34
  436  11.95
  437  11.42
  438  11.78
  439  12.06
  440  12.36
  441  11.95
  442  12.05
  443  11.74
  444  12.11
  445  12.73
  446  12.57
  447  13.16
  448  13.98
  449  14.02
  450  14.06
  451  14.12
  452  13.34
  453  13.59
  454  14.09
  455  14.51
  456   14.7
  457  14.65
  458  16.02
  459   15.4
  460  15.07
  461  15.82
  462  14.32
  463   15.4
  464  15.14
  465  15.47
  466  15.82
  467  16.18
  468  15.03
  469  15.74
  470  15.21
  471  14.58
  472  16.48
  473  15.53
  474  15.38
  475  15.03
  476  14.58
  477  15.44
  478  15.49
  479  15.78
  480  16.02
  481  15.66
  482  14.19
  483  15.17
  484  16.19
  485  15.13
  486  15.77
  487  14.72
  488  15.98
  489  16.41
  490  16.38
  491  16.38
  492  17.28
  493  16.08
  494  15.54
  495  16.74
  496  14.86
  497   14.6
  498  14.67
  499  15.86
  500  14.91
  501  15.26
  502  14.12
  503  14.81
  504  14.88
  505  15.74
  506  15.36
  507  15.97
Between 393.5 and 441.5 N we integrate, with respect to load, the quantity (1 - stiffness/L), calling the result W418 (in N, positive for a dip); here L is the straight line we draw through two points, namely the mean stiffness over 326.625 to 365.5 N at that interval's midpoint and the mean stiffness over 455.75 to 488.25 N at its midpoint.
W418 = 6.16 N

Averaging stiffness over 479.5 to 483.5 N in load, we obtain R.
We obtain 15.3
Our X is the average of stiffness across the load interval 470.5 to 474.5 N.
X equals 15.5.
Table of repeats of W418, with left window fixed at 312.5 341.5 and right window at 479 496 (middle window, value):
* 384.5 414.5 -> 4.3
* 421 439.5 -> 2.7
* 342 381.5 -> 3.0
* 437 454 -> 2.6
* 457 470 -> 0.0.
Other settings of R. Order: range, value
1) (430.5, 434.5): 12.1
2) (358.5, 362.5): 13.3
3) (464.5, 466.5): 15.6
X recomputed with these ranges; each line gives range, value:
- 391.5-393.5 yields 13.3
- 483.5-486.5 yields 15.7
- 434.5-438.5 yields 11.9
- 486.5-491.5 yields 16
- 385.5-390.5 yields 13.3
